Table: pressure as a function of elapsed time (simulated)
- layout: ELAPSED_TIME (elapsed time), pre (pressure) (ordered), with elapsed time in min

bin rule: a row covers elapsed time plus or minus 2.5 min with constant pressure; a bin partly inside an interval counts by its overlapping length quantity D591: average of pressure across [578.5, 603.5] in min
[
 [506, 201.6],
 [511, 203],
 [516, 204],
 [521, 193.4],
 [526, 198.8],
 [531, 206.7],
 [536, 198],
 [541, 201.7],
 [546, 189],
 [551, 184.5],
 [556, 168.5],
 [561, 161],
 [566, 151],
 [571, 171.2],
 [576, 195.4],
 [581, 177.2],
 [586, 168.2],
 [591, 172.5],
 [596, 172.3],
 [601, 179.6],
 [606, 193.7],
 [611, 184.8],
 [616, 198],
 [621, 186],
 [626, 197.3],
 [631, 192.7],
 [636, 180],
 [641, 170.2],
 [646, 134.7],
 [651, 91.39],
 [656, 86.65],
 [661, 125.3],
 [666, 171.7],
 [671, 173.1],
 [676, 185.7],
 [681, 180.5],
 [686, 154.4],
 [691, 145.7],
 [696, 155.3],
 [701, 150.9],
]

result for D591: 174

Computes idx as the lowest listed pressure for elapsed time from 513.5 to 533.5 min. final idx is 193.4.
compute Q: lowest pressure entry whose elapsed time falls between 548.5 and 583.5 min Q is 151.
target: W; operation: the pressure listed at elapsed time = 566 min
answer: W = 151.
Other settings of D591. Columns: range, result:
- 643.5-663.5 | 110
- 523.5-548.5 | 199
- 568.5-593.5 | 177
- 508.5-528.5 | 200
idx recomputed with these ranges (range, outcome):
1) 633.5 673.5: 86.65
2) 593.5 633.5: 172.3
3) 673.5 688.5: 154.4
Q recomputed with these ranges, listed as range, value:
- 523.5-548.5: 189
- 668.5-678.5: 173.1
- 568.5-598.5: 168.2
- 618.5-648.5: 134.7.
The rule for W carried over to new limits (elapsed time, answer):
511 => 203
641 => 170.2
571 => 171.2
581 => 177.2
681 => 180.5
